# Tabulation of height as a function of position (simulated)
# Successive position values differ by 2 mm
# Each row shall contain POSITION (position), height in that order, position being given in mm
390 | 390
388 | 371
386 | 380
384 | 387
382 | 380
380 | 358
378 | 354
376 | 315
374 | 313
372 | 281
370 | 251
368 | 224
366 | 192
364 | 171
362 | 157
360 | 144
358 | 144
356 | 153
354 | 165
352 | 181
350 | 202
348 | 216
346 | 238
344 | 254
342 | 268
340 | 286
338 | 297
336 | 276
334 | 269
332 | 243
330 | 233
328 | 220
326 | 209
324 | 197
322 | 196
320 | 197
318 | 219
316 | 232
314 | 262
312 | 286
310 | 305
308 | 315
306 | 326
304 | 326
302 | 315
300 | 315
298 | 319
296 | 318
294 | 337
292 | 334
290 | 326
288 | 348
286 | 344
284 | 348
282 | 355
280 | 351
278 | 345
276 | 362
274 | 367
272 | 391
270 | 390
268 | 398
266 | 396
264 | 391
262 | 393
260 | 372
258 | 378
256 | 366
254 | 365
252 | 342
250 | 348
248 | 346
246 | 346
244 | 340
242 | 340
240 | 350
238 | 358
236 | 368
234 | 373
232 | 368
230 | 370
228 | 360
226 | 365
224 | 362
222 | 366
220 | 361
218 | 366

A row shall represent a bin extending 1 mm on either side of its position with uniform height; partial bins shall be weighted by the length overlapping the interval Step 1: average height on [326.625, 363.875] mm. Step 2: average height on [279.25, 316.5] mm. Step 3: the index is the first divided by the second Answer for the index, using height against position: 0.7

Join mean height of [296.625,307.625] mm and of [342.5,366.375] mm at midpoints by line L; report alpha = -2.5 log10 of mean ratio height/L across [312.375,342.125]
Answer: 0.051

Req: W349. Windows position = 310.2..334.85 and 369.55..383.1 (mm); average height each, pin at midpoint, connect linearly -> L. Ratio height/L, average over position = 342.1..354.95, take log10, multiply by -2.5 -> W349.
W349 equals 0.28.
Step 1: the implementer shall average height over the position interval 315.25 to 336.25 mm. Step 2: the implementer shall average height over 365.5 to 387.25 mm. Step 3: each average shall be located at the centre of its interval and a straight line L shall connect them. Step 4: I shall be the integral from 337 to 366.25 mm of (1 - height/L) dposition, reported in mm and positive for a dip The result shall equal 6.8 mm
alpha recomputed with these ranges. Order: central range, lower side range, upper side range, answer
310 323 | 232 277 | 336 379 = 0.199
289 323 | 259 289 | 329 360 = 0.059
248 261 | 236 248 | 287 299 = -0.051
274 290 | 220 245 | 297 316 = -0.089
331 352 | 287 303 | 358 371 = -0.082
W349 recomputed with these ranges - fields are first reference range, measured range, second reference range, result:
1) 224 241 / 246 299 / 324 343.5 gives -0.12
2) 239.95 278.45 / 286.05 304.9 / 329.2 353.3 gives -0.05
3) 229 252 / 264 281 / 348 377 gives -0.19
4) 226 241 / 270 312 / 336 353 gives -0.12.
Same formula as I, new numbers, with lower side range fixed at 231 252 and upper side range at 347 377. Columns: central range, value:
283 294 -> -1.6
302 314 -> -1.5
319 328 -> 1.8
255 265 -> -1.5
